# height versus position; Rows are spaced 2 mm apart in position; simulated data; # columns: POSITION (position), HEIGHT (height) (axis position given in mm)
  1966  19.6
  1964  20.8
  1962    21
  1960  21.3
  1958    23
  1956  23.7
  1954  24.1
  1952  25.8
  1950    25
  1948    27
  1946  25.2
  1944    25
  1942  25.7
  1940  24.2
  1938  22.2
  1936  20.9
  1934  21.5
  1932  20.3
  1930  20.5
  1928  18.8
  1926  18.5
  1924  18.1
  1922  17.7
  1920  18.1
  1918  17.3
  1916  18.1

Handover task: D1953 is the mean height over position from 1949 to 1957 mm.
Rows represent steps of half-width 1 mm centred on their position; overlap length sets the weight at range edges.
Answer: 24.7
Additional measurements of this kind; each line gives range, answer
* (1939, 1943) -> 24.9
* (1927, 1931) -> 19.6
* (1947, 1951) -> 26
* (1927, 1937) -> 20.4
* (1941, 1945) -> 25.4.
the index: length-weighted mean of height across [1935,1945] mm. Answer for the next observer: 23.6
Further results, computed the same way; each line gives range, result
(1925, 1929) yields 18.6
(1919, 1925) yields 18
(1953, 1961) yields 23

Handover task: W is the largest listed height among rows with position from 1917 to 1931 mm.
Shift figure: 20.5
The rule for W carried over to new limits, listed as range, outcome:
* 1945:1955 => 27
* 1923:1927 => 18.5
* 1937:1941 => 24.2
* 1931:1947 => 25.7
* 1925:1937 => 21.5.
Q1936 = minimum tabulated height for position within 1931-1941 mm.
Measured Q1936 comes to 20.3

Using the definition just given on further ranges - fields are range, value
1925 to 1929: 18.5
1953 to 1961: 21.3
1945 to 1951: 25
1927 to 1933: 18.8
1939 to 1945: 24.2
